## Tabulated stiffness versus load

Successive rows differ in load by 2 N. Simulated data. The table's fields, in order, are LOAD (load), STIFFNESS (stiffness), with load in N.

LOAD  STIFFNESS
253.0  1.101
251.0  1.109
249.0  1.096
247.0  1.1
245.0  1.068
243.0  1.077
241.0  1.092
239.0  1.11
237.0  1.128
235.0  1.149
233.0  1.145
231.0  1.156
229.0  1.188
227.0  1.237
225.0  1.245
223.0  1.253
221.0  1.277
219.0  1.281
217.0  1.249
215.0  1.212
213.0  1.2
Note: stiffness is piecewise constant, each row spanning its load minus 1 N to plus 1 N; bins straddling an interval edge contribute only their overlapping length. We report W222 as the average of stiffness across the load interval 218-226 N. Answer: 1.26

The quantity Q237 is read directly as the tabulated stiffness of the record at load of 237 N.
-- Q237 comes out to 1.128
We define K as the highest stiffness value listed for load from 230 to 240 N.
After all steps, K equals 1.156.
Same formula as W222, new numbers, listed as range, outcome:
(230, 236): 1.15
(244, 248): 1.08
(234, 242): 1.12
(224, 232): 1.21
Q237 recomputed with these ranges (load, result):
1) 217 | 1.249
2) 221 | 1.277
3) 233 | 1.145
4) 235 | 1.149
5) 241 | 1.092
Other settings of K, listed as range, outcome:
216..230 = 1.281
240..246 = 1.092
